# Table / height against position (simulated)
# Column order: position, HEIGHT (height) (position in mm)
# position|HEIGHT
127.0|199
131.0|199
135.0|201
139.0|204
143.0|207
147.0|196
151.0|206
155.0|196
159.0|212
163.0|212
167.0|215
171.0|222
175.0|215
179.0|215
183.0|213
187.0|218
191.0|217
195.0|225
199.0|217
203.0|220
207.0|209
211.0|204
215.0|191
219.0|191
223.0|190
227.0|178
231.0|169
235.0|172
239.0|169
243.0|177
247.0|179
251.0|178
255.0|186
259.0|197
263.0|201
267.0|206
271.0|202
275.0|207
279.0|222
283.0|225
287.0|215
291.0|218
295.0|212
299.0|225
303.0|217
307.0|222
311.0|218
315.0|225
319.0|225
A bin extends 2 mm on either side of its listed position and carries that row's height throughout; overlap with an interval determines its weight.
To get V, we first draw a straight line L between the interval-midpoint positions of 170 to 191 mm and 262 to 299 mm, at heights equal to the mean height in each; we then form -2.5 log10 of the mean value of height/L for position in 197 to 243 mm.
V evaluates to 0.13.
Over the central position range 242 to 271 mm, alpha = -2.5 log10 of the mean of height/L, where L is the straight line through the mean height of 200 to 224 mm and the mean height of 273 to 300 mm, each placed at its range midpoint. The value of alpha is 0.11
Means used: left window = 202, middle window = 190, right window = 217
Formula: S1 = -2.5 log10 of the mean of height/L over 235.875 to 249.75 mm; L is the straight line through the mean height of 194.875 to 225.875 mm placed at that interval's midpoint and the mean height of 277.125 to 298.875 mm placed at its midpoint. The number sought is 0.20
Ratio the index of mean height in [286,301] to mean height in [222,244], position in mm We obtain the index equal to 1.2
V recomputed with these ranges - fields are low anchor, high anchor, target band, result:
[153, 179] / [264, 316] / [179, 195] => -0.02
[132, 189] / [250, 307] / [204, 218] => 0.04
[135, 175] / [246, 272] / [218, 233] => 0.09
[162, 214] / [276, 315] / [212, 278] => 0.16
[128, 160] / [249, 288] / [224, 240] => 0.17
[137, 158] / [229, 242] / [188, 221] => -0.15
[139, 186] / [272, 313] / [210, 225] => 0.11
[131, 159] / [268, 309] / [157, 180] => -0.06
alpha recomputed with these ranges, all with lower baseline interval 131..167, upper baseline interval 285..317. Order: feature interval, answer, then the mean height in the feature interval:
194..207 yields -0.05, 219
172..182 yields -0.04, 216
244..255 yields 0.19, 180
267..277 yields 0.06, 205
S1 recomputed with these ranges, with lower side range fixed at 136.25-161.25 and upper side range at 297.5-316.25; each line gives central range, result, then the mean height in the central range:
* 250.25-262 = 0.14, 189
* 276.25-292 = 0.00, 220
